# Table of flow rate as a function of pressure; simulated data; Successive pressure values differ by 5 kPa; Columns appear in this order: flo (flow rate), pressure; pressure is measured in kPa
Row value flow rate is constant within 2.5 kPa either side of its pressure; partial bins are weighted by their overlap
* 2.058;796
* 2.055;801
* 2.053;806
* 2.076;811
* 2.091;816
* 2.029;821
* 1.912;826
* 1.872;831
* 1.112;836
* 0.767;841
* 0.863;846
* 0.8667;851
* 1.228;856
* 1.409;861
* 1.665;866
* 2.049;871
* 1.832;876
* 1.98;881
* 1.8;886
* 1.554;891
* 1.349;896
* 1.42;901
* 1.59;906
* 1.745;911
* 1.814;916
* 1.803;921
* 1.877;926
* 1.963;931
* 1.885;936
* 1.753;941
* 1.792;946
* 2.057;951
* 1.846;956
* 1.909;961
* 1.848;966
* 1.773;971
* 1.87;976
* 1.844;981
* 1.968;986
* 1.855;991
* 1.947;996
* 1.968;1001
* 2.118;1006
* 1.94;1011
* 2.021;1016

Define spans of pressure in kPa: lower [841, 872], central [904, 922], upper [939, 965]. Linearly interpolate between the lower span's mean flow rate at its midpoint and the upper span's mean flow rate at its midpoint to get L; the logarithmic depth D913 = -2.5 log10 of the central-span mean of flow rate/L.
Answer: -0.071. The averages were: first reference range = 1.27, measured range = 1.74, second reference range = 1.87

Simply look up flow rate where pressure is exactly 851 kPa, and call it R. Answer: 0.8667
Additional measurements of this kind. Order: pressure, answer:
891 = 1.554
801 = 2.055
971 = 1.773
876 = 1.832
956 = 1.846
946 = 1.792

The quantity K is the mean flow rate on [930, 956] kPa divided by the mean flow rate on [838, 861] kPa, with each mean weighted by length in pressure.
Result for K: 1.91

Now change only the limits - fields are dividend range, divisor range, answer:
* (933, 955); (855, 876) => 1.14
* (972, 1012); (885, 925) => 1.18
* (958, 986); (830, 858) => 1.73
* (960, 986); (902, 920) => 1.09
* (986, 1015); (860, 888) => 1.09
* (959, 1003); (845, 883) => 1.25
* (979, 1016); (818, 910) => 1.28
